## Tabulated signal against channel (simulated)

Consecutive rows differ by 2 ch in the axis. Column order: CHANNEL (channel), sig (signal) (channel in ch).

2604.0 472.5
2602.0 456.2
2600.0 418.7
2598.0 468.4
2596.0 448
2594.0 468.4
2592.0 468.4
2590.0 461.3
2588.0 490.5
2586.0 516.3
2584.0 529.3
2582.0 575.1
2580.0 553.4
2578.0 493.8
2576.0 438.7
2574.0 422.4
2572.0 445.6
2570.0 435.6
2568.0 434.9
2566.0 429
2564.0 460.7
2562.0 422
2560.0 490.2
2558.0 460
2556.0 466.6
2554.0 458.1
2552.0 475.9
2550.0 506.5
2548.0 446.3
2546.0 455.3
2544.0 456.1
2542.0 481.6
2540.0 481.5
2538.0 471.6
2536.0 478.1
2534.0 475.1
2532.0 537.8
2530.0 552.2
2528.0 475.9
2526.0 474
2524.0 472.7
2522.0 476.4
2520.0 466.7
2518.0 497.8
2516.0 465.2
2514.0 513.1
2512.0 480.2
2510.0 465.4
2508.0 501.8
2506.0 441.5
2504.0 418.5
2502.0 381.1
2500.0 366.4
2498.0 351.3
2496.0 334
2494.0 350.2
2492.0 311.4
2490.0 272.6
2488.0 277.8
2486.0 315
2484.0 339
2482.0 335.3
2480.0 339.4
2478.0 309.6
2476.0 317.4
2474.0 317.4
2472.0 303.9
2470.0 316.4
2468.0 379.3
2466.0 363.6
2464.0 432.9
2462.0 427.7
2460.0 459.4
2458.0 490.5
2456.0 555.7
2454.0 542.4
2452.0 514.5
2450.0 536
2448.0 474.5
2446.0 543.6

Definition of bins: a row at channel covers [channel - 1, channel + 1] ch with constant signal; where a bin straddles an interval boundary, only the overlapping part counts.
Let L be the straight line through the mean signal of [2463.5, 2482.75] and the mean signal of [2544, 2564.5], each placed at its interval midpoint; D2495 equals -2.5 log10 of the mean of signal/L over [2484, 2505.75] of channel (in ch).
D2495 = 0.10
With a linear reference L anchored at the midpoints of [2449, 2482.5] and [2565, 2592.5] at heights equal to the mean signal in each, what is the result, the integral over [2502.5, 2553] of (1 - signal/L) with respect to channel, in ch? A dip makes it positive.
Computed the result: -3.5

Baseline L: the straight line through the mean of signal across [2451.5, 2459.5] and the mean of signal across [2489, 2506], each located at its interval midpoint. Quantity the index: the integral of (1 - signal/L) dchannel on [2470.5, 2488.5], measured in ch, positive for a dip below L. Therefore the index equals 4.5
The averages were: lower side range 522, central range 318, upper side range 354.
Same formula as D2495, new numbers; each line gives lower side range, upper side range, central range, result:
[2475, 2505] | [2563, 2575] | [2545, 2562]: -0.121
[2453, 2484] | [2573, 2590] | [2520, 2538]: -0.094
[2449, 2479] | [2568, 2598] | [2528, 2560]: -0.049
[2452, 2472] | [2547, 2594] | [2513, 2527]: -0.056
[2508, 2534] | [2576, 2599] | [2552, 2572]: 0.095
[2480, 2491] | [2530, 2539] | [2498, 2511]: -0.105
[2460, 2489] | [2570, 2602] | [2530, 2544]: -0.169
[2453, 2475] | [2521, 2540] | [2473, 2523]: 0.183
